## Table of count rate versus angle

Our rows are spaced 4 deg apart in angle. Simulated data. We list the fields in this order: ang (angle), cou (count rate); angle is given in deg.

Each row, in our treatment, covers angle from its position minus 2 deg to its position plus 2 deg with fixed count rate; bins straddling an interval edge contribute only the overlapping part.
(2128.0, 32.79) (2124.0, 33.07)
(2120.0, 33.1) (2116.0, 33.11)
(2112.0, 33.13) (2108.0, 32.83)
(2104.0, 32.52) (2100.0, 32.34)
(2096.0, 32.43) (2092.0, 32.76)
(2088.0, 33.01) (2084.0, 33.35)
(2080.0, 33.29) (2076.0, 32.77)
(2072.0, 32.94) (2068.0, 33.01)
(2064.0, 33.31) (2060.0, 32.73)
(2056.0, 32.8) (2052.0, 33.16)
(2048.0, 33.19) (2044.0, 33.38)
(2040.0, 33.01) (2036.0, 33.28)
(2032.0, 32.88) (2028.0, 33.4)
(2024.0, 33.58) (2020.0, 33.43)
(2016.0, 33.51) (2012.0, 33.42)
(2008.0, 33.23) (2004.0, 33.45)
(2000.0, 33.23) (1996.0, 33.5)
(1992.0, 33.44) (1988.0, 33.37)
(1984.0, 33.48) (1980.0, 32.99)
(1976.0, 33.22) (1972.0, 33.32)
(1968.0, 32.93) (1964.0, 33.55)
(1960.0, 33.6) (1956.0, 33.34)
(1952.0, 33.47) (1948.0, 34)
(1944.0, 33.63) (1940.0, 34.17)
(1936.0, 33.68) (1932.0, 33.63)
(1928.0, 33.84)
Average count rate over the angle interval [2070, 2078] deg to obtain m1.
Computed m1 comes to 32.9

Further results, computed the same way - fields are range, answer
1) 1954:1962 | 33.5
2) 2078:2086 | 33.3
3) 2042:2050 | 33.3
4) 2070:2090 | 33.1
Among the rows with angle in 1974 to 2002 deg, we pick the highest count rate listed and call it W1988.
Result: 33.5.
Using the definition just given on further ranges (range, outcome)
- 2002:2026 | 33.58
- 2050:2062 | 33.16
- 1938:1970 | 34.17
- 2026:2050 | 33.4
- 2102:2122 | 33.13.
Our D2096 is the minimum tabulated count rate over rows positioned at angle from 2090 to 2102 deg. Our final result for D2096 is 32.34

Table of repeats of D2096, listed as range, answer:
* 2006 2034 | 32.88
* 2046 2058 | 32.8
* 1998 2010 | 33.23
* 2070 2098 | 32.43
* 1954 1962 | 33.34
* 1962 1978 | 32.93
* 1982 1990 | 33.37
